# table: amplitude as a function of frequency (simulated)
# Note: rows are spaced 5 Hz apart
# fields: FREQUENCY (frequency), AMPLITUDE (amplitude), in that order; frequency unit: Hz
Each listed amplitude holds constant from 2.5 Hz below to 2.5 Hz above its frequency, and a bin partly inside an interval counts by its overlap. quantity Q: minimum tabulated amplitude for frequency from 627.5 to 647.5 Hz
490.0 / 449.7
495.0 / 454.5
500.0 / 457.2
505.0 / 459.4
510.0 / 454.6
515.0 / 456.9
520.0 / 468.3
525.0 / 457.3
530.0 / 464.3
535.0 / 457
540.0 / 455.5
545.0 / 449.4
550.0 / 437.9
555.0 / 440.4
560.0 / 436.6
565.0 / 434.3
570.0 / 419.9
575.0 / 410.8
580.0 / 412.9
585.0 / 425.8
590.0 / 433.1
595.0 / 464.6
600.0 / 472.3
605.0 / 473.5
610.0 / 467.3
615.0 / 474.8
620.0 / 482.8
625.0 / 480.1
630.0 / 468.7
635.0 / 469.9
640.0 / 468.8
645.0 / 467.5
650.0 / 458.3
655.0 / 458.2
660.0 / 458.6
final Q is 467.5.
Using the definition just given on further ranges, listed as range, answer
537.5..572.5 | 419.9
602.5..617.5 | 467.3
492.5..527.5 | 454.5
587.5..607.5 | 433.1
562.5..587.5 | 410.8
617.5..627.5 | 480.1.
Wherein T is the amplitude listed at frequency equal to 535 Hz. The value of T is 457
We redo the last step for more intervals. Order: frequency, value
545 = 449.4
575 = 410.8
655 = 458.2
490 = 449.7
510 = 454.6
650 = 458.3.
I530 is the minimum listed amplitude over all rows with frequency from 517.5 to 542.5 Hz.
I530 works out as 455.5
